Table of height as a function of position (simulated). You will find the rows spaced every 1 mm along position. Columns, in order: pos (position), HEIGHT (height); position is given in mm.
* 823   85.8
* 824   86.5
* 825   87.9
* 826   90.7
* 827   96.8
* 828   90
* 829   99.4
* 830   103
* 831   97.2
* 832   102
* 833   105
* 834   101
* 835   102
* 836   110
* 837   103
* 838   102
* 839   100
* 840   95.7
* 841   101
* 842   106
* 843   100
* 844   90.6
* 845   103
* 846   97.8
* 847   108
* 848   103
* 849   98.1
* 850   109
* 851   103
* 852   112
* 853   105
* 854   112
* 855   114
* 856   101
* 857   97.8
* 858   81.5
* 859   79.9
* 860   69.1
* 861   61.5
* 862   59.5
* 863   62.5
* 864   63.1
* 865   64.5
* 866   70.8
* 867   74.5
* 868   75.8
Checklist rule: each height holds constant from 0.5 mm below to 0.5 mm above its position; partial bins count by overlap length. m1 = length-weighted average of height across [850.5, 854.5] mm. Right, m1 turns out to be 108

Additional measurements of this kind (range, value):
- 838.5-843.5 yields 101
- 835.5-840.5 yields 102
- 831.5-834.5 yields 103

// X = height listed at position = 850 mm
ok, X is 109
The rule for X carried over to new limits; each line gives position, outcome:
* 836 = 110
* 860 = 69.1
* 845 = 103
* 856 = 101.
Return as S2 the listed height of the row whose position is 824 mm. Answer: 86.5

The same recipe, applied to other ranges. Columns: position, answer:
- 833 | 105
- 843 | 100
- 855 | 114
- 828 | 90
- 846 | 97.8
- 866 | 70.8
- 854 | 112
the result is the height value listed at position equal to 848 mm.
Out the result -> 103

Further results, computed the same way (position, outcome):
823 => 85.8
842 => 106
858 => 81.5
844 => 90.6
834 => 101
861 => 61.5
